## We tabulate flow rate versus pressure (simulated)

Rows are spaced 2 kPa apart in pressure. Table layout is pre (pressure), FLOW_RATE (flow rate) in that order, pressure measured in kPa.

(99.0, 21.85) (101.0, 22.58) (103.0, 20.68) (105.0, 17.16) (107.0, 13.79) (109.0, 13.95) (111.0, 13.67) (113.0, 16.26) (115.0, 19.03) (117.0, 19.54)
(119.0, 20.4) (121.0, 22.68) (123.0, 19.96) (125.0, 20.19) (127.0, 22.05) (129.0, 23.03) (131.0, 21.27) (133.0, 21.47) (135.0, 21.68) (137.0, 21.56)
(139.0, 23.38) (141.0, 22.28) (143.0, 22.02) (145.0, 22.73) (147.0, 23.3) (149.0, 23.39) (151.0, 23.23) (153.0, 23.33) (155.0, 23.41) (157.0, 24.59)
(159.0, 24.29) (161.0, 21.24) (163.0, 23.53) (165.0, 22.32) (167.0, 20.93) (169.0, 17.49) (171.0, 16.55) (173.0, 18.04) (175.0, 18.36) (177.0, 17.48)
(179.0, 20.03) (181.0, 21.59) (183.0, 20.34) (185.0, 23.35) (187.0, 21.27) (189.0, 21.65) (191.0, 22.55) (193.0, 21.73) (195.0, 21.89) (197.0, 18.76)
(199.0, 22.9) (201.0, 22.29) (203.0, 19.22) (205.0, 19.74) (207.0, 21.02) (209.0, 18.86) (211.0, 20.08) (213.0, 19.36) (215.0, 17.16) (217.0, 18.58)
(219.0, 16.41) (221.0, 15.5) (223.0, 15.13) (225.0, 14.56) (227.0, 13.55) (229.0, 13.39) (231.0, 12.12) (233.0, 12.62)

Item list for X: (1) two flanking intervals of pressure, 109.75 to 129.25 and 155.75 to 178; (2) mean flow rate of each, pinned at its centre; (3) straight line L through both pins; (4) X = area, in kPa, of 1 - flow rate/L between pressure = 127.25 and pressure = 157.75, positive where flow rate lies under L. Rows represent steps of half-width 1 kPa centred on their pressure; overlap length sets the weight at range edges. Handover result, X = -4.1 kPa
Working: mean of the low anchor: 19.5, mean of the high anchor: 20.5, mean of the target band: 22.7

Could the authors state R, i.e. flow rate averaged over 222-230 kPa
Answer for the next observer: 14.2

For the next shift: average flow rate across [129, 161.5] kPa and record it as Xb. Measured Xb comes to 22.7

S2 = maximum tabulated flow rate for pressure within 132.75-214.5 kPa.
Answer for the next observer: 24.59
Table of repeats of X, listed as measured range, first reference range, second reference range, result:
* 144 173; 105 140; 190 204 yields -2.30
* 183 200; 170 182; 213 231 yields -3.91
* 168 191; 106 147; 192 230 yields -0.88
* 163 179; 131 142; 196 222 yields 1.21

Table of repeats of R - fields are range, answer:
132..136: 21.6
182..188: 21.7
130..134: 21.4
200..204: 20.8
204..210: 19.9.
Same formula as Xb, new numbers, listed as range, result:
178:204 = 21.4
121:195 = 21.6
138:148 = 22.7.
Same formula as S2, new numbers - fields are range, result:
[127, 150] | 23.39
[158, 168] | 24.29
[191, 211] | 22.9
